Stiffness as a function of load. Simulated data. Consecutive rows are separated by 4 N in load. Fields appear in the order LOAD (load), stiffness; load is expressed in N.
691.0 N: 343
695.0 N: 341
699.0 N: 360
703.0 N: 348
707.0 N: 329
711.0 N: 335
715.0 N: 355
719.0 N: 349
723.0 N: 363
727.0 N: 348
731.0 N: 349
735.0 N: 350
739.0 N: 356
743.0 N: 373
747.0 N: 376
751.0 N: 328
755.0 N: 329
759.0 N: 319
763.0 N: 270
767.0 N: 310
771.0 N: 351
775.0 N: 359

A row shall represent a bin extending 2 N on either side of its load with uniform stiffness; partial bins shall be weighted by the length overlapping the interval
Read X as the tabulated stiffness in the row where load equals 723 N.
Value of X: 363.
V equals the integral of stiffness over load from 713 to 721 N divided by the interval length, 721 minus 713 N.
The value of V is 352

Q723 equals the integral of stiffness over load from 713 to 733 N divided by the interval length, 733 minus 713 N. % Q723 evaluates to 353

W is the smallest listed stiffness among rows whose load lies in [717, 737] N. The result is 348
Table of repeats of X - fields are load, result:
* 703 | 348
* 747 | 376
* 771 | 351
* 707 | 329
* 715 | 355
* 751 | 328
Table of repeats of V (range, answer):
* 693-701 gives 350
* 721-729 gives 356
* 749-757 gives 328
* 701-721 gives 343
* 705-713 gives 332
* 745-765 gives 324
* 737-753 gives 358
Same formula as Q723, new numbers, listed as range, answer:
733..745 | 360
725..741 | 351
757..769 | 300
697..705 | 354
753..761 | 324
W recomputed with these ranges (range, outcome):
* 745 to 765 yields 270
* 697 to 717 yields 329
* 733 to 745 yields 350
